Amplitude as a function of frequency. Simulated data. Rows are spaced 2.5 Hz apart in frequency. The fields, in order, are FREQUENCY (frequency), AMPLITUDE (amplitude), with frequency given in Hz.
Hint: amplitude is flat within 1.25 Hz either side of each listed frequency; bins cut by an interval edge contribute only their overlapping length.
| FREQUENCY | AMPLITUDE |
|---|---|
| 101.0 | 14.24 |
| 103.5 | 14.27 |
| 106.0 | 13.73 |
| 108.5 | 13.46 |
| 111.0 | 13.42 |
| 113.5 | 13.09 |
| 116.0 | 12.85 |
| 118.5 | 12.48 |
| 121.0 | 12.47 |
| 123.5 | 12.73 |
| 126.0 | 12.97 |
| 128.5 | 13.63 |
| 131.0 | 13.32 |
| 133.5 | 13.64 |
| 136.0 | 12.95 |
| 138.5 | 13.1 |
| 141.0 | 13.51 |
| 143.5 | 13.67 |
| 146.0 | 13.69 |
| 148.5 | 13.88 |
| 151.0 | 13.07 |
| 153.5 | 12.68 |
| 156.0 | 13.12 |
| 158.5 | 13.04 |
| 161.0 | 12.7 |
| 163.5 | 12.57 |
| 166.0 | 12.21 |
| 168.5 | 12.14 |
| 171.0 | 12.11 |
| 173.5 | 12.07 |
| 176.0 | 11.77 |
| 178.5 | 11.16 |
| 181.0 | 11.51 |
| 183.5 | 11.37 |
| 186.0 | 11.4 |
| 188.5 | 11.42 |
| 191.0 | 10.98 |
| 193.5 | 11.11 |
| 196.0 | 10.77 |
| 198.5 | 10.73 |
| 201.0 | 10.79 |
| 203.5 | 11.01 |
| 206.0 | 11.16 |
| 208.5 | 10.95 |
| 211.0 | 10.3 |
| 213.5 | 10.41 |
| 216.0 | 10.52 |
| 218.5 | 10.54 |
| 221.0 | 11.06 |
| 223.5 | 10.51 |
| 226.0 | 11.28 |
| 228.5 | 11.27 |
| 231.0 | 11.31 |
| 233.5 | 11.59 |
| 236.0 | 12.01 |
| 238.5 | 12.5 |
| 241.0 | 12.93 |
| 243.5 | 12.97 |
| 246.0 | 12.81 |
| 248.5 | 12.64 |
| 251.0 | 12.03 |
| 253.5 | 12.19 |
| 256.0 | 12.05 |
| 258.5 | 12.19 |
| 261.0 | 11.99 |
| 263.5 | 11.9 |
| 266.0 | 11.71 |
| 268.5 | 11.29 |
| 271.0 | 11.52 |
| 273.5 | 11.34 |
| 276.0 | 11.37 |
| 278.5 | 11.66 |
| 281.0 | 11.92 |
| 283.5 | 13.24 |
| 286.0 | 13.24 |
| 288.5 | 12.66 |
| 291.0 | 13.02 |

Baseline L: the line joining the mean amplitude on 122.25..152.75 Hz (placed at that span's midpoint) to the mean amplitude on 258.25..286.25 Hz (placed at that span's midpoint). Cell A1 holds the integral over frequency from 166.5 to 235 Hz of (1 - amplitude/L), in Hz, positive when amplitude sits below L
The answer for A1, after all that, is 8.1 Hz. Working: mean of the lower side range 13.3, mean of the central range 11.2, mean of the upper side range 11.9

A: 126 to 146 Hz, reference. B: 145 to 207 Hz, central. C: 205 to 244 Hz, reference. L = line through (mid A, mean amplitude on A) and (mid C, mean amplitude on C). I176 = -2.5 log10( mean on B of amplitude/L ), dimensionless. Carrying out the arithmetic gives 0.05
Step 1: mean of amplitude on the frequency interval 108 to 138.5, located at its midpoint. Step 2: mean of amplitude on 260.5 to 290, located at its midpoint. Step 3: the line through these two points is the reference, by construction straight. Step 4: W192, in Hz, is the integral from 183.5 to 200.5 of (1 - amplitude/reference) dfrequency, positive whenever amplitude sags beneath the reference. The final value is 2.04 Hz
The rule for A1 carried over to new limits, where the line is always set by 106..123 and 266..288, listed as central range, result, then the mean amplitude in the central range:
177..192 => 1.5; 11.3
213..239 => 2.4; 11.2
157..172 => 0.2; 12.5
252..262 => 0.0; 12.1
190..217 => 3.6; 10.8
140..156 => -0.8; 13.4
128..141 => -0.5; 13.3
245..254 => -0.2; 12.4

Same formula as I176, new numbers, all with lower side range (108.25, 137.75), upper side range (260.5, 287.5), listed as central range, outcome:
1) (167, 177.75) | 0.06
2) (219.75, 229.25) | 0.12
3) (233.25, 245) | -0.03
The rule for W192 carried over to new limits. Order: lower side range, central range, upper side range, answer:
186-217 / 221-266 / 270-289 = -1.7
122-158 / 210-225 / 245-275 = 2.2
